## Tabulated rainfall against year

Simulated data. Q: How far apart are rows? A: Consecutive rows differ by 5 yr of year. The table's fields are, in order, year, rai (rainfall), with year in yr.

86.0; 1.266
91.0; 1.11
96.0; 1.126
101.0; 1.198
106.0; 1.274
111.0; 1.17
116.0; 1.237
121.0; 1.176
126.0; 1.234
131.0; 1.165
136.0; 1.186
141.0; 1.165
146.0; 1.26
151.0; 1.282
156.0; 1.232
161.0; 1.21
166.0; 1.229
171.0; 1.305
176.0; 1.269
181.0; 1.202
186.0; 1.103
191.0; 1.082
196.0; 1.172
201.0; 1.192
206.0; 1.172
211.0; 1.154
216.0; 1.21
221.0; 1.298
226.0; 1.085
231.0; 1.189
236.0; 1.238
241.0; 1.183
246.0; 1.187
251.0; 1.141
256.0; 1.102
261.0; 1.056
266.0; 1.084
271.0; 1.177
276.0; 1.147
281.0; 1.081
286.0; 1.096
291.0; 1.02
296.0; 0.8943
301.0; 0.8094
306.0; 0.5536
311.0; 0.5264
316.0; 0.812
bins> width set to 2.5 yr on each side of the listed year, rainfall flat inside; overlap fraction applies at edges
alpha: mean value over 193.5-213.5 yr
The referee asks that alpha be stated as 1.17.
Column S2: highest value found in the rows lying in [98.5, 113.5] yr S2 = 1.274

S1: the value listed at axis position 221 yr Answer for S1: 1.298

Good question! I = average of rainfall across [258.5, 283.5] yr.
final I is 1.11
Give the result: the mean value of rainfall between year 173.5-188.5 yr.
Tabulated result 1.19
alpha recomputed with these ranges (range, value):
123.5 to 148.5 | 1.2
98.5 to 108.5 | 1.24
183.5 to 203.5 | 1.14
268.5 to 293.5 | 1.1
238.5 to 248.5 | 1.19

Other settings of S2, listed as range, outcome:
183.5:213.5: 1.192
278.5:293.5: 1.096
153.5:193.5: 1.305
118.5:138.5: 1.234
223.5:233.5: 1.189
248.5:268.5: 1.141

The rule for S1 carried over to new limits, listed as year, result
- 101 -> 1.198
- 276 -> 1.147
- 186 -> 1.103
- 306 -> 0.5536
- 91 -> 1.11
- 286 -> 1.096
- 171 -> 1.305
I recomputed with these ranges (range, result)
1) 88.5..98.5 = 1.12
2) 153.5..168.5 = 1.22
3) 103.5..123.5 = 1.21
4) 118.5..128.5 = 1.21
